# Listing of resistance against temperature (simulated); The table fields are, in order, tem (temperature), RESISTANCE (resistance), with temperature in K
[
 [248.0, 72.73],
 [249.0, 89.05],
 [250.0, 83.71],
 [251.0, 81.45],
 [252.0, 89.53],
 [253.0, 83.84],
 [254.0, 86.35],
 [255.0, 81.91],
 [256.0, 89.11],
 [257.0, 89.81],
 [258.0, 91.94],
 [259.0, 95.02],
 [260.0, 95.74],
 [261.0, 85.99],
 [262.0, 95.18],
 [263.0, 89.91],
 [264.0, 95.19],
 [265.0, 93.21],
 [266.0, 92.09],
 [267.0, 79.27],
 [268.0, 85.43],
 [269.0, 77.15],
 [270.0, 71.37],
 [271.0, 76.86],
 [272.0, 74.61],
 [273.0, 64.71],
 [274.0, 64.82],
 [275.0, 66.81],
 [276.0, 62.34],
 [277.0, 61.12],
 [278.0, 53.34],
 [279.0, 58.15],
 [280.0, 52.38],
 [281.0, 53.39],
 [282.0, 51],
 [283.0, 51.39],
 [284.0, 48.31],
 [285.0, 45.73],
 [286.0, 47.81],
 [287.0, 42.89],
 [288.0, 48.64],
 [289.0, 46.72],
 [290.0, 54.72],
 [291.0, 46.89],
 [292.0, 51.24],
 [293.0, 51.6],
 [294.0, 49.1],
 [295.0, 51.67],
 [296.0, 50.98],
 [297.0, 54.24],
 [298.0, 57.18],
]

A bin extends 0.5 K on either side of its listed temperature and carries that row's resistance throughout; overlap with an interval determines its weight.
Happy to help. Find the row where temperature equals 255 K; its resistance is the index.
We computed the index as 81.91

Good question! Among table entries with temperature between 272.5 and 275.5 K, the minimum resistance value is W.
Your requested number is 64.71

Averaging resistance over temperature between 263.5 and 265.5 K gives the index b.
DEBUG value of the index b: 94.2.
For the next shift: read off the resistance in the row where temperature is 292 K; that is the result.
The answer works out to 51.24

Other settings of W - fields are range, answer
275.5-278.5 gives 53.34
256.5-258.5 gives 89.81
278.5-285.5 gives 45.73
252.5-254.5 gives 83.84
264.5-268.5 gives 79.27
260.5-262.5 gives 85.99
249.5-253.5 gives 81.45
